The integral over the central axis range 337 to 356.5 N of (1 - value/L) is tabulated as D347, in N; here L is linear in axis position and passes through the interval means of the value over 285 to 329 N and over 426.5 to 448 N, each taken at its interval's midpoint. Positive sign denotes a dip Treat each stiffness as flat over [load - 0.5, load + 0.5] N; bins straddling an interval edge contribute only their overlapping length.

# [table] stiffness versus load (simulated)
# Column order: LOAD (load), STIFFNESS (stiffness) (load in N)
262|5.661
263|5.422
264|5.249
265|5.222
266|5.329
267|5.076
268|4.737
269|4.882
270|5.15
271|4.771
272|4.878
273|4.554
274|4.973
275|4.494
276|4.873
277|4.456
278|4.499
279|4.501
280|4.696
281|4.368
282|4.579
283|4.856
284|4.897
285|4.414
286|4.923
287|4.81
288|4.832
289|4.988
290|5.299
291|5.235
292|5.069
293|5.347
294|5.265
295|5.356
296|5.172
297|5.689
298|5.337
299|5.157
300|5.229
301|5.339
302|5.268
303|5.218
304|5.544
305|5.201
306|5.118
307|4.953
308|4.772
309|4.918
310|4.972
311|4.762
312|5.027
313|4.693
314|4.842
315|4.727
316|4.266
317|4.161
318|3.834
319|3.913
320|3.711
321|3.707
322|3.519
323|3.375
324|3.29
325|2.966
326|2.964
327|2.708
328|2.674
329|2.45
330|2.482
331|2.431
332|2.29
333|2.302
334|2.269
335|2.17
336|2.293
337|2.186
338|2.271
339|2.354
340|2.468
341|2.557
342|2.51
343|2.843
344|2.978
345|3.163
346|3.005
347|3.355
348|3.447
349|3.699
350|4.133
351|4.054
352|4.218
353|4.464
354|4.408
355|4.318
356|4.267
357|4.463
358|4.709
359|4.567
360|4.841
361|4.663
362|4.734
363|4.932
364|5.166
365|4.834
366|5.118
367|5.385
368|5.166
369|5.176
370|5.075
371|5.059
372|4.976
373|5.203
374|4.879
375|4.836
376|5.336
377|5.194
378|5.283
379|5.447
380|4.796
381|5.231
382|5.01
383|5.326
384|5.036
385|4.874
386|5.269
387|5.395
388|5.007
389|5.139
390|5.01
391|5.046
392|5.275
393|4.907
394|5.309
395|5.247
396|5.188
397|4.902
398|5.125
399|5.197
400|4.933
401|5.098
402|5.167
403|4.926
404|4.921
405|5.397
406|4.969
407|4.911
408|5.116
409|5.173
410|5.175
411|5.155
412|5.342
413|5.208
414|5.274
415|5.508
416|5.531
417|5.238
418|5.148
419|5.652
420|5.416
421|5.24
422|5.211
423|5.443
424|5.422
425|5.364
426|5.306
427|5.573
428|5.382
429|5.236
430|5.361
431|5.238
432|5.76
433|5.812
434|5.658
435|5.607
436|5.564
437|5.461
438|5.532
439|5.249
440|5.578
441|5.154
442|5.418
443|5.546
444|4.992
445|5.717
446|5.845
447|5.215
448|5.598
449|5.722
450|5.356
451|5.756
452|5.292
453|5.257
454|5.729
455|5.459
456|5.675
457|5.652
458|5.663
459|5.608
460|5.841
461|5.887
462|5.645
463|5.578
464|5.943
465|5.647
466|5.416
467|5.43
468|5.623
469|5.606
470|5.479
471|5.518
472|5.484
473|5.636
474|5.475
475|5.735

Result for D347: 6.0 N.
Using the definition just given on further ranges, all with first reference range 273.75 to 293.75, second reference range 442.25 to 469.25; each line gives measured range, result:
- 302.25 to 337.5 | 8.62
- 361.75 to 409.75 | 1.51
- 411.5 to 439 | 0.11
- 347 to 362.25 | 2.48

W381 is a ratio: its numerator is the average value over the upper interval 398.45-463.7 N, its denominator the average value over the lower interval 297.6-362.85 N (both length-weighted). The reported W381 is 1.4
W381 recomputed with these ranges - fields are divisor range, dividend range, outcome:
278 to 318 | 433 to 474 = 1.12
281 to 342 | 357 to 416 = 1.24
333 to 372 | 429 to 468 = 1.43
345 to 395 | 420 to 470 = 1.15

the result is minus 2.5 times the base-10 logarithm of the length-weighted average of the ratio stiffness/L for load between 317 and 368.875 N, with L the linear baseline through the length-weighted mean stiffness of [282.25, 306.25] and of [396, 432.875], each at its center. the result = 0.410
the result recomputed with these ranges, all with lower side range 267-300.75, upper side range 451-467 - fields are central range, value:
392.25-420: 0.05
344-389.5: 0.12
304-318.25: 0.06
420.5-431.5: 0.03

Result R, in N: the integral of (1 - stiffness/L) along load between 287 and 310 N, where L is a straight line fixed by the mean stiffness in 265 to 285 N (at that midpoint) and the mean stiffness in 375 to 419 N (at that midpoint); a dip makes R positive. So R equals -1.6 N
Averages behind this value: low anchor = 4.77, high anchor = 5.16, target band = 5.18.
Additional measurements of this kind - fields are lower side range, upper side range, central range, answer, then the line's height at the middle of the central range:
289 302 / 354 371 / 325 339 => 7.22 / 5.04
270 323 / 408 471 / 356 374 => 0.70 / 5.12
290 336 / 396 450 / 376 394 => -0.73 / 4.94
